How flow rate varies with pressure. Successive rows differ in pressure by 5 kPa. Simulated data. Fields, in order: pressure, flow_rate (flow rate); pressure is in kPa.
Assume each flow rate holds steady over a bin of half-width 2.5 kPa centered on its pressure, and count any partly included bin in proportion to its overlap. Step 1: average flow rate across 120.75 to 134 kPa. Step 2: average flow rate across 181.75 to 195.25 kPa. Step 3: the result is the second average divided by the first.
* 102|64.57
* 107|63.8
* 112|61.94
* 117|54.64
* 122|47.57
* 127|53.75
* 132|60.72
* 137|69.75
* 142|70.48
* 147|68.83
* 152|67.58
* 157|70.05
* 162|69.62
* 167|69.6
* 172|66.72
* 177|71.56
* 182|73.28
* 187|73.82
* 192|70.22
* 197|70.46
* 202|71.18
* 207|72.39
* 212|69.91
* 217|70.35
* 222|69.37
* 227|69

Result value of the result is 1.33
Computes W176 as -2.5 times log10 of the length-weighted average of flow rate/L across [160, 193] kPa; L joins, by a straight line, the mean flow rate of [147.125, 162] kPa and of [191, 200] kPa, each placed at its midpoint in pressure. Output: -0.015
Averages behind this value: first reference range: 69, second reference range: 70.4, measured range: 70.7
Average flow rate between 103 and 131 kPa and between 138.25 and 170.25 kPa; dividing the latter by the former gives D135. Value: 1.2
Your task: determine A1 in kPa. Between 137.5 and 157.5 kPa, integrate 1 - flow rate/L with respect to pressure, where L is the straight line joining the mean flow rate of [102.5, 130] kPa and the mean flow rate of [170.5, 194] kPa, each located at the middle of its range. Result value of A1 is -1.7 kPa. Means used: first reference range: 57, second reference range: 71.3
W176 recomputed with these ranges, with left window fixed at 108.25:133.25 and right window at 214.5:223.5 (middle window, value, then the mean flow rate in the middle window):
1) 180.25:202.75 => -0.09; 71.8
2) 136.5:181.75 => -0.14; 69.5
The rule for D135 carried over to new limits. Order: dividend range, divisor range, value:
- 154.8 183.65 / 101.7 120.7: 1.17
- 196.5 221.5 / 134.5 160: 1.02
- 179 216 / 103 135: 1.24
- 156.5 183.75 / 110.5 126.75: 1.29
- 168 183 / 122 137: 1.22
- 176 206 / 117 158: 1.14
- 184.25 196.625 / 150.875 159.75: 1.04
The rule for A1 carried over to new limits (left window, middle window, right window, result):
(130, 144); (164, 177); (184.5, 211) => 0.13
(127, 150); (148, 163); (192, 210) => -0.36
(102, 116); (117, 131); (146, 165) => 2.61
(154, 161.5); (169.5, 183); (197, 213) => 0.02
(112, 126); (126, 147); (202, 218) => -3.03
